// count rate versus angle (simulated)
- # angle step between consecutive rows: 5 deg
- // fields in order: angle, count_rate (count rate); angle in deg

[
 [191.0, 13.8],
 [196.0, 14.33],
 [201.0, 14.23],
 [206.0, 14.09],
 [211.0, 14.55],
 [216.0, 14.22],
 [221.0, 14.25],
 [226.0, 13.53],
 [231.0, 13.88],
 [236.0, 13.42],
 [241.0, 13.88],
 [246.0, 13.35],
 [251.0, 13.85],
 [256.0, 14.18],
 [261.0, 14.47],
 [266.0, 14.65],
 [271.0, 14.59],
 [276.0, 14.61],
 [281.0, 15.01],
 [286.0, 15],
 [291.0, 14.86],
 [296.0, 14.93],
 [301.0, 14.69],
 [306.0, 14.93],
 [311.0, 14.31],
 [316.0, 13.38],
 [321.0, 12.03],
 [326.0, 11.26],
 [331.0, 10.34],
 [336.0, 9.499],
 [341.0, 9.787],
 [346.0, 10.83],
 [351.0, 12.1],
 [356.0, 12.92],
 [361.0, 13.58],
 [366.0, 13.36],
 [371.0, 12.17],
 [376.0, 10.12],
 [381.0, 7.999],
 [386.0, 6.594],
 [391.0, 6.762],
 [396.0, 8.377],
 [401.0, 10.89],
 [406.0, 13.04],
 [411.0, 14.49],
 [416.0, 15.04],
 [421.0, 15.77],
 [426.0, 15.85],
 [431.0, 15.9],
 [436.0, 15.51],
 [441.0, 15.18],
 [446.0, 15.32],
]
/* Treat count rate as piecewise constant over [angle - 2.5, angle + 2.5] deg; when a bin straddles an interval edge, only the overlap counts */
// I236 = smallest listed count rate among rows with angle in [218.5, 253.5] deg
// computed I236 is 13.35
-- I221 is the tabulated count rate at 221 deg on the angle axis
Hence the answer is 14.25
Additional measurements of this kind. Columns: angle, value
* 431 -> 15.9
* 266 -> 14.65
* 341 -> 9.787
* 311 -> 14.31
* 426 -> 15.85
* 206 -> 14.09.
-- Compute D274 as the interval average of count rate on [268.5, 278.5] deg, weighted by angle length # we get 14.6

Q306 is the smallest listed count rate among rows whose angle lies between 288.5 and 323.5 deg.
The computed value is 12.03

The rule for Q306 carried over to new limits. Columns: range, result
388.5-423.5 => 6.762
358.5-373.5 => 12.17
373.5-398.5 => 6.594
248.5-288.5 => 13.85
